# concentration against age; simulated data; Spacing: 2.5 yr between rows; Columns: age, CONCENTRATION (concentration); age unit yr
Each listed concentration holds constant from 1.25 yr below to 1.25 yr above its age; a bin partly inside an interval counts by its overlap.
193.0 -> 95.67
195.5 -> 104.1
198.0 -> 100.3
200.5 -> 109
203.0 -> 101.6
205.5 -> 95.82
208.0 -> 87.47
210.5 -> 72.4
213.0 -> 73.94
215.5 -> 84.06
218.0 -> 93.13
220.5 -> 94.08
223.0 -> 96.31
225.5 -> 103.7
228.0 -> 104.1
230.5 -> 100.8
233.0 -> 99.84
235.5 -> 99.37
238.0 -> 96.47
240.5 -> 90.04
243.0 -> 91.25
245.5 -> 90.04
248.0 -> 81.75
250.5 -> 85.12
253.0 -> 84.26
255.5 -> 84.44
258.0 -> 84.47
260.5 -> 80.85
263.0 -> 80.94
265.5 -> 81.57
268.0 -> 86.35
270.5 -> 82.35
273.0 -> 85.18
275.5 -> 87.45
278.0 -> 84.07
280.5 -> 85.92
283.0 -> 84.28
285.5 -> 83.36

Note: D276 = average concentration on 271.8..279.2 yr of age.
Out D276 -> 85.6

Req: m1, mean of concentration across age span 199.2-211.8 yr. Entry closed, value 93.2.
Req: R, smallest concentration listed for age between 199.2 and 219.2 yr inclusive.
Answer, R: 72.4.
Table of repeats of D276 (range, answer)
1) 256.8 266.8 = 82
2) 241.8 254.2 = 86.5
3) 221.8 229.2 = 101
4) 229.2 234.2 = 100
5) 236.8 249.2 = 89.9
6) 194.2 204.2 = 104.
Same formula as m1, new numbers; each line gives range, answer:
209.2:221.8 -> 83.6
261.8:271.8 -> 82.8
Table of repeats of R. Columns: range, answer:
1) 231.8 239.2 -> 96.47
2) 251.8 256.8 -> 84.26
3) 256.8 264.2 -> 80.85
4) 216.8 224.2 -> 93.13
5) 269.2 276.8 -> 82.35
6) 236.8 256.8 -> 81.75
